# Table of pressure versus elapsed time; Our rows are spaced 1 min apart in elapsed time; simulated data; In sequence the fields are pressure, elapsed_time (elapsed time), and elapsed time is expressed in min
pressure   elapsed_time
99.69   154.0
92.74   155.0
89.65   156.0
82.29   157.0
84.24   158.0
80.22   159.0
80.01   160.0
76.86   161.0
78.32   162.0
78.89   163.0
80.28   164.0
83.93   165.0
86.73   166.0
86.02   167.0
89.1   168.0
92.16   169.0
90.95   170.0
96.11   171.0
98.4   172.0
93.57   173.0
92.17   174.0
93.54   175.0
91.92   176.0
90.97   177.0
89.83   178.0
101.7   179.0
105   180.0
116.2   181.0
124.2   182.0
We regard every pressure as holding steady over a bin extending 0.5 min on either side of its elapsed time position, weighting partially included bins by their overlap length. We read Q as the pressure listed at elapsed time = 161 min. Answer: 76.86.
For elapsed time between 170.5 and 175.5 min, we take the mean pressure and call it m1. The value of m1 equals 94.8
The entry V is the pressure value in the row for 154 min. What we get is 99.69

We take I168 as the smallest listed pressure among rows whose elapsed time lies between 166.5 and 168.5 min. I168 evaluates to 86.02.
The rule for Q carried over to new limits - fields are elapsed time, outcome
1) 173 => 93.57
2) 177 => 90.97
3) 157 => 82.29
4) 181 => 116.2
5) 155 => 92.74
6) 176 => 91.92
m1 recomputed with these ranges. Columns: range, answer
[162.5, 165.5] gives 81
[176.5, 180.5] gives 96.9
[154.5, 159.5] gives 85.8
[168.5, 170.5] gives 91.6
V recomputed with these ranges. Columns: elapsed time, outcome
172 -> 98.4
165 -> 83.93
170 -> 90.95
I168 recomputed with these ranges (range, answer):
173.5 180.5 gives 89.83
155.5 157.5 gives 82.29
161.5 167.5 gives 78.32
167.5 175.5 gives 89.1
